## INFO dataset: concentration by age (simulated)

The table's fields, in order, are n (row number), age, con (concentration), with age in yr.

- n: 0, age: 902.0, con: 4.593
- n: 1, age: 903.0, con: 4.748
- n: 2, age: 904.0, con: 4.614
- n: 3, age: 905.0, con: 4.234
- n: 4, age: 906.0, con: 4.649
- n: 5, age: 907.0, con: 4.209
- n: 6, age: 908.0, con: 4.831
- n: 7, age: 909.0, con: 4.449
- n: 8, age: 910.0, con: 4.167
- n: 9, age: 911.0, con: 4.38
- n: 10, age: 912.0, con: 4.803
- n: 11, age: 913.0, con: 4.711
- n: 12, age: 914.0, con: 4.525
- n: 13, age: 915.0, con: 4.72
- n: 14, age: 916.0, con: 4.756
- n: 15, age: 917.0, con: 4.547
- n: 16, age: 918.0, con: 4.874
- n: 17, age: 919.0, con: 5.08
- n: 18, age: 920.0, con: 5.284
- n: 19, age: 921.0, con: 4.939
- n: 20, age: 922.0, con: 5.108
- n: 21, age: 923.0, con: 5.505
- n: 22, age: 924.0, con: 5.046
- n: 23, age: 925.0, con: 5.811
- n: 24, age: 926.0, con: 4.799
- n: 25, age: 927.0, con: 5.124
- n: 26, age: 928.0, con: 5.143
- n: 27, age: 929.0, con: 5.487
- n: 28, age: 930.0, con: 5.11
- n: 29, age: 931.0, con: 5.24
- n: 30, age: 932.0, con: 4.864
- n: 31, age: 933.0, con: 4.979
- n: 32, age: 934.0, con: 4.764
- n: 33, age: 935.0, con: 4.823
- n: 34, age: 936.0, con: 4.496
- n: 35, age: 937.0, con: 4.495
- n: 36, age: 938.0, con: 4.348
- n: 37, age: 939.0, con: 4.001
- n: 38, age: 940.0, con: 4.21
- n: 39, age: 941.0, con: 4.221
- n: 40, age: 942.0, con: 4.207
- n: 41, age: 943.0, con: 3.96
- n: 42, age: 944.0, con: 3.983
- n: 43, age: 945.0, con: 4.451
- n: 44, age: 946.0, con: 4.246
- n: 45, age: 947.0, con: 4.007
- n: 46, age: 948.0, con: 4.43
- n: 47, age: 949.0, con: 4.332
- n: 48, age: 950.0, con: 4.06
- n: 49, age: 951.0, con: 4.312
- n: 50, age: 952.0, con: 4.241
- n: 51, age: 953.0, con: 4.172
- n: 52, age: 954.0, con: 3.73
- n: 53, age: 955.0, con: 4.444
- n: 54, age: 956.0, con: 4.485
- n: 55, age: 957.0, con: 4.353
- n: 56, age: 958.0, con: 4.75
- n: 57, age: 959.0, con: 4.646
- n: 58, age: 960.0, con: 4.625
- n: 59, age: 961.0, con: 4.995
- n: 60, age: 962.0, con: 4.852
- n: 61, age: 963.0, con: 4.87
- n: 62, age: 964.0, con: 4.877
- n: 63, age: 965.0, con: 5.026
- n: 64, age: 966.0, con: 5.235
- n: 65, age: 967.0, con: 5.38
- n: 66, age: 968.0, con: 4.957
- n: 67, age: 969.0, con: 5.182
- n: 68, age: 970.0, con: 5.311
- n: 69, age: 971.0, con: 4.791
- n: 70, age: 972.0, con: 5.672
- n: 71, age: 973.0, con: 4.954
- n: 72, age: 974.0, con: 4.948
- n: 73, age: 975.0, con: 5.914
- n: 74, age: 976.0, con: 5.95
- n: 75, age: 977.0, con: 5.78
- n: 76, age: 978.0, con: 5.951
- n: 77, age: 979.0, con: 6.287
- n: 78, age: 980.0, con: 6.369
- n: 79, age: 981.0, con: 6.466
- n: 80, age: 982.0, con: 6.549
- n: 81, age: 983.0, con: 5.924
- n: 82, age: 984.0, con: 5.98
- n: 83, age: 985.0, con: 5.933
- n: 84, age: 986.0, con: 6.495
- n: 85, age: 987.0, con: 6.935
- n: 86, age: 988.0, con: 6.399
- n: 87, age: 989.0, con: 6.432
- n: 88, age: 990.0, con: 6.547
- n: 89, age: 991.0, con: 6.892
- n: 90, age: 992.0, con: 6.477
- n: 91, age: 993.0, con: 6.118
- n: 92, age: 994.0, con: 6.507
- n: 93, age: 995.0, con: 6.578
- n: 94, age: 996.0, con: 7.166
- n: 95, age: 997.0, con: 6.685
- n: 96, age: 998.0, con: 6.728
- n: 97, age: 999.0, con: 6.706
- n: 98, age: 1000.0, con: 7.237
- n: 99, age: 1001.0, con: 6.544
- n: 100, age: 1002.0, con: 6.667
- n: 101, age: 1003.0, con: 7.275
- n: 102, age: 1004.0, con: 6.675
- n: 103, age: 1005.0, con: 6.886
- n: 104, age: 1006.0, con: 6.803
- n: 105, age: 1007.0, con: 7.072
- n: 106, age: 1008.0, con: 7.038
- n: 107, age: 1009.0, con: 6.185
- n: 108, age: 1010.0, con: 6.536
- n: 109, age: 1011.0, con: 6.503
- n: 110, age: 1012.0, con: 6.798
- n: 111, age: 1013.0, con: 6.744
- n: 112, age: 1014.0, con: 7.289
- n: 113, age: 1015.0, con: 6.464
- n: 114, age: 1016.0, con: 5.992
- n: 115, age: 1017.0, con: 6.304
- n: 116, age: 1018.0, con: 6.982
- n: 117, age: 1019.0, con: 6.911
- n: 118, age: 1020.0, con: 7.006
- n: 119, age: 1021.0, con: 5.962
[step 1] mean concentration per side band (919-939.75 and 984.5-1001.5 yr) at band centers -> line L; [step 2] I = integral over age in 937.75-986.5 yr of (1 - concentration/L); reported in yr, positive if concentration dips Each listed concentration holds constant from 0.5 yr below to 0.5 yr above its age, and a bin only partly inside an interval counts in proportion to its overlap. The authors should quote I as 7.4 yr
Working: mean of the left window 4.96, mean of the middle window 4.96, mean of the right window 6.61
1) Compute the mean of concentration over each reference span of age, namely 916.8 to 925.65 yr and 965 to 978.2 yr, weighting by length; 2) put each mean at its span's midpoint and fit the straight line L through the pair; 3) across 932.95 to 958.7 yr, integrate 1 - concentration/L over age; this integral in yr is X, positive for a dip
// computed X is 4.6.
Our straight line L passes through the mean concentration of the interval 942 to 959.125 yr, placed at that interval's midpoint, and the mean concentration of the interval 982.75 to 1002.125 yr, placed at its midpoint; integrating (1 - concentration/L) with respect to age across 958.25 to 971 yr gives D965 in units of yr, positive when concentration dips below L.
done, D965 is 0.12 yr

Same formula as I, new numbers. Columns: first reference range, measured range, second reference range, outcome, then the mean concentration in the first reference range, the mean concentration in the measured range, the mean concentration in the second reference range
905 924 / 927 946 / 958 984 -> 1.5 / 4.75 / 4.6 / 5.42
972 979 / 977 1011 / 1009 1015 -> -2.2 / 5.64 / 6.56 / 6.7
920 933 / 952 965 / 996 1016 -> 2.8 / 5.18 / 4.57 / 6.77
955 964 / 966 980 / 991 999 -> -0.1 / 4.69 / 5.49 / 6.63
